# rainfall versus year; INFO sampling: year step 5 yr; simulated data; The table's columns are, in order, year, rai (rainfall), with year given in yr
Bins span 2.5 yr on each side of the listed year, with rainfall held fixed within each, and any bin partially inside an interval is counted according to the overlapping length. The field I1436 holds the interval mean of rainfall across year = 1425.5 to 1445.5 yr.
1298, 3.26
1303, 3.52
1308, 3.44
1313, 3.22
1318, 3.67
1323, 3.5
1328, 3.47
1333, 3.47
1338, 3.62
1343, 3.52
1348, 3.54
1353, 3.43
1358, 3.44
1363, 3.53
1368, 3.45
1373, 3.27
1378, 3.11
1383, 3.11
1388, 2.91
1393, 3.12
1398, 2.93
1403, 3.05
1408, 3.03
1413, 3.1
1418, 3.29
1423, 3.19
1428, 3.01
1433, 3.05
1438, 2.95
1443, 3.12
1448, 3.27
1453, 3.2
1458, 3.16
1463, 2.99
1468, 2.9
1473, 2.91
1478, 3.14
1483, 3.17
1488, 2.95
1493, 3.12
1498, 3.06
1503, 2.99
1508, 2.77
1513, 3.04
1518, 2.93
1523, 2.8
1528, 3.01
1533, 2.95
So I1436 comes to 3.03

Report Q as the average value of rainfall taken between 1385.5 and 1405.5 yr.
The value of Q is 3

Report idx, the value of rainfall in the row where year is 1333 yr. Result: 3.47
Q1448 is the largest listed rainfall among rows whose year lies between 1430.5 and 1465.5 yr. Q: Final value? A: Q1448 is 3.27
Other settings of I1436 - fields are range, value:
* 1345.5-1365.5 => 3.48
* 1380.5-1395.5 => 3.05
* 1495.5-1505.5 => 3.02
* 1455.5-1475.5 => 2.99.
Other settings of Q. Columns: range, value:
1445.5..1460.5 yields 3.21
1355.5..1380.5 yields 3.36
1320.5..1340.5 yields 3.52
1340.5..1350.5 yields 3.53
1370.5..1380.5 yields 3.19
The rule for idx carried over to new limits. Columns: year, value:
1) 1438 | 2.95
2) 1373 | 3.27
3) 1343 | 3.52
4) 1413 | 3.1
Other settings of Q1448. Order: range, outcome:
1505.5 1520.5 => 3.04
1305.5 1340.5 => 3.67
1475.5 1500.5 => 3.17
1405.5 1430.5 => 3.29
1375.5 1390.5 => 3.11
